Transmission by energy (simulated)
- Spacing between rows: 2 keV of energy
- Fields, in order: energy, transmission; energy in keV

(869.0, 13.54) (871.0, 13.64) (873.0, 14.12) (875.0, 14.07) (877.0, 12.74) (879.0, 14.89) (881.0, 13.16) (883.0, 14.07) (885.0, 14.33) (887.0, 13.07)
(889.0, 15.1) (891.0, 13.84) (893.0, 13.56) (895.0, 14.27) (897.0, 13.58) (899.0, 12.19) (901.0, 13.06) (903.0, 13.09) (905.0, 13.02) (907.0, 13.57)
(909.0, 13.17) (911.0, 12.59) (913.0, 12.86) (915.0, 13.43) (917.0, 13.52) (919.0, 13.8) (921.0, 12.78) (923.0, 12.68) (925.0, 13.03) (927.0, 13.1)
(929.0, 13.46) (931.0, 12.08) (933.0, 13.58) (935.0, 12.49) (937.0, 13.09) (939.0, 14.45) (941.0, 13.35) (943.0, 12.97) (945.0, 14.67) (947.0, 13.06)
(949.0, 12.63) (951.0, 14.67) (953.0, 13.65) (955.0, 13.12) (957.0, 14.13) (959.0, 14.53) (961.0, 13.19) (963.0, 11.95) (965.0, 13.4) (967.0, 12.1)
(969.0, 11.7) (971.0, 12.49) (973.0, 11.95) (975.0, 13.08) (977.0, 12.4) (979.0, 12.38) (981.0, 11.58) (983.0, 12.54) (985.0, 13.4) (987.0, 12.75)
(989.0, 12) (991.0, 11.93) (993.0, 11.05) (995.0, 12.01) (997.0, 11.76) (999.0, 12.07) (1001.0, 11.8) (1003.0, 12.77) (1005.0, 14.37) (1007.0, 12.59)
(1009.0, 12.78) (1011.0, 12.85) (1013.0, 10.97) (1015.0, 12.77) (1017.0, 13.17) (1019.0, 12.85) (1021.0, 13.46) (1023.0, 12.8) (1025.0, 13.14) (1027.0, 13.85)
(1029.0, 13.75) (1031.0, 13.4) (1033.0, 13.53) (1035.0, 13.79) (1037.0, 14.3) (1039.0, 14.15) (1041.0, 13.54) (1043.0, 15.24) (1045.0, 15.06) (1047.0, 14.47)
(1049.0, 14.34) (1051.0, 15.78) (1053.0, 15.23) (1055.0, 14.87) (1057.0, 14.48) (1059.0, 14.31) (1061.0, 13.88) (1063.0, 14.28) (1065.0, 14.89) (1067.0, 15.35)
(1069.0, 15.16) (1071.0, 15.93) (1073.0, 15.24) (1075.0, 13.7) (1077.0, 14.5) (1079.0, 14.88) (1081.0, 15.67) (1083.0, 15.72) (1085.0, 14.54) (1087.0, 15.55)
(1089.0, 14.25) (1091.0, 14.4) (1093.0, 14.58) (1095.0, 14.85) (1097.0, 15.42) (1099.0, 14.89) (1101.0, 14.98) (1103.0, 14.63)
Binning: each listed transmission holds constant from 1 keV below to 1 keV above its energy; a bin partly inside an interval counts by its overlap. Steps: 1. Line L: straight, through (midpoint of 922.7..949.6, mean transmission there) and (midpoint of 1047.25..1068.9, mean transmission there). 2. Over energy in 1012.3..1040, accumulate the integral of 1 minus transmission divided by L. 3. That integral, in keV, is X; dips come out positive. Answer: 2.0 keV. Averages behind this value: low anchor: 13.2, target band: 13.3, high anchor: 14.7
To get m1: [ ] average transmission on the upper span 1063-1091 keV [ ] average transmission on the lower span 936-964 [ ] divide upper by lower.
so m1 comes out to 1.11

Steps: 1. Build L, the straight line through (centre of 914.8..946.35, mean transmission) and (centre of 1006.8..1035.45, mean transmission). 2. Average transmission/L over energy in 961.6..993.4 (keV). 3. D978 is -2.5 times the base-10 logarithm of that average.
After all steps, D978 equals 0.07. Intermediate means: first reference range 13.3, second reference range 13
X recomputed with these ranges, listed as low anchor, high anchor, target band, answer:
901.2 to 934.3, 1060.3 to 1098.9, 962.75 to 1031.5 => 7.0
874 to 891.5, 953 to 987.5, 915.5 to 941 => 0.3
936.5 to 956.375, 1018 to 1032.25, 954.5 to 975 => 1.0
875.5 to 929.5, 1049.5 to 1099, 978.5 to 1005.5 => 3.6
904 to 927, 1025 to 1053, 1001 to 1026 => 2.1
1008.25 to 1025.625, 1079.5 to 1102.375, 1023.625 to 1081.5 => -2.8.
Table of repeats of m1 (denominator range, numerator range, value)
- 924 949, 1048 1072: 1.12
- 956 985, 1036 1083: 1.16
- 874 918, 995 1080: 1.02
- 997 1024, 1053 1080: 1.16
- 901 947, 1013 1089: 1.08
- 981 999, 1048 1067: 1.21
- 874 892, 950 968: 0.96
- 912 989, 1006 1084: 1.08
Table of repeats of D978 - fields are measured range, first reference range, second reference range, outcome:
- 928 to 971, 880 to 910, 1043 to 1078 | 0.06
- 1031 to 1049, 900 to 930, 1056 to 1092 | 0.02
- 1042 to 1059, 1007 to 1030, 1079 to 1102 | -0.08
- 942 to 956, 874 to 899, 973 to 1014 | -0.05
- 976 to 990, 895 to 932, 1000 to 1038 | 0.06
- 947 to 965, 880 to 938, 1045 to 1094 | 0.02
